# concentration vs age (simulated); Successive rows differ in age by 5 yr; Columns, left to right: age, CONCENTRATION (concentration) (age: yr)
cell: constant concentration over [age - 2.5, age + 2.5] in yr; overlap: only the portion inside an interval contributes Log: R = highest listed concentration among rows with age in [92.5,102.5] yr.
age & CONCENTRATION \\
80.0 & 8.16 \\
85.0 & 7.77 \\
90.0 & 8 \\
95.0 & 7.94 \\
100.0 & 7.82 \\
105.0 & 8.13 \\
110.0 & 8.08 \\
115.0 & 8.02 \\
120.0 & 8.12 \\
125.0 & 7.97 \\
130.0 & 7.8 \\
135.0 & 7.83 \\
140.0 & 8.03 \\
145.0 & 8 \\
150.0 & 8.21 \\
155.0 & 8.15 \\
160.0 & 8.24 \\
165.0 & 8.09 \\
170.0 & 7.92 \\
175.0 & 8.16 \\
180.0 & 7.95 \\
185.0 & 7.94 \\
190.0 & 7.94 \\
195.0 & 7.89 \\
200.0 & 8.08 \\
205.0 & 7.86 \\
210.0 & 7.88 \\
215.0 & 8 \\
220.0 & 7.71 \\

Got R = 7.94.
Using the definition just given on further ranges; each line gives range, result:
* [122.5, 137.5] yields 7.97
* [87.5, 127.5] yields 8.13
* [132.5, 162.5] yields 8.24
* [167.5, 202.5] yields 8.16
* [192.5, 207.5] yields 8.08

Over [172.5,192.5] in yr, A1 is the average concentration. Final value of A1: 8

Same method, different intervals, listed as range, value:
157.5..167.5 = 8.17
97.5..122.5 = 8.03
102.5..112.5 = 8.11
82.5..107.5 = 7.93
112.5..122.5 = 8.07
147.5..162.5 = 8.2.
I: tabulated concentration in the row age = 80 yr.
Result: 8.16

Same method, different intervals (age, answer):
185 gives 7.94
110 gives 8.08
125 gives 7.97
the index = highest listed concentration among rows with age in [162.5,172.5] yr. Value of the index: 8.09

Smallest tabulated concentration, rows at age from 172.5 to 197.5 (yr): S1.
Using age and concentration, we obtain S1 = 7.89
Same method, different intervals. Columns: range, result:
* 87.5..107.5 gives 7.82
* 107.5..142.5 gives 7.8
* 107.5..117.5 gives 8.02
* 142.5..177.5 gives 7.92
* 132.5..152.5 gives 7.83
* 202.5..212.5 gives 7.86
